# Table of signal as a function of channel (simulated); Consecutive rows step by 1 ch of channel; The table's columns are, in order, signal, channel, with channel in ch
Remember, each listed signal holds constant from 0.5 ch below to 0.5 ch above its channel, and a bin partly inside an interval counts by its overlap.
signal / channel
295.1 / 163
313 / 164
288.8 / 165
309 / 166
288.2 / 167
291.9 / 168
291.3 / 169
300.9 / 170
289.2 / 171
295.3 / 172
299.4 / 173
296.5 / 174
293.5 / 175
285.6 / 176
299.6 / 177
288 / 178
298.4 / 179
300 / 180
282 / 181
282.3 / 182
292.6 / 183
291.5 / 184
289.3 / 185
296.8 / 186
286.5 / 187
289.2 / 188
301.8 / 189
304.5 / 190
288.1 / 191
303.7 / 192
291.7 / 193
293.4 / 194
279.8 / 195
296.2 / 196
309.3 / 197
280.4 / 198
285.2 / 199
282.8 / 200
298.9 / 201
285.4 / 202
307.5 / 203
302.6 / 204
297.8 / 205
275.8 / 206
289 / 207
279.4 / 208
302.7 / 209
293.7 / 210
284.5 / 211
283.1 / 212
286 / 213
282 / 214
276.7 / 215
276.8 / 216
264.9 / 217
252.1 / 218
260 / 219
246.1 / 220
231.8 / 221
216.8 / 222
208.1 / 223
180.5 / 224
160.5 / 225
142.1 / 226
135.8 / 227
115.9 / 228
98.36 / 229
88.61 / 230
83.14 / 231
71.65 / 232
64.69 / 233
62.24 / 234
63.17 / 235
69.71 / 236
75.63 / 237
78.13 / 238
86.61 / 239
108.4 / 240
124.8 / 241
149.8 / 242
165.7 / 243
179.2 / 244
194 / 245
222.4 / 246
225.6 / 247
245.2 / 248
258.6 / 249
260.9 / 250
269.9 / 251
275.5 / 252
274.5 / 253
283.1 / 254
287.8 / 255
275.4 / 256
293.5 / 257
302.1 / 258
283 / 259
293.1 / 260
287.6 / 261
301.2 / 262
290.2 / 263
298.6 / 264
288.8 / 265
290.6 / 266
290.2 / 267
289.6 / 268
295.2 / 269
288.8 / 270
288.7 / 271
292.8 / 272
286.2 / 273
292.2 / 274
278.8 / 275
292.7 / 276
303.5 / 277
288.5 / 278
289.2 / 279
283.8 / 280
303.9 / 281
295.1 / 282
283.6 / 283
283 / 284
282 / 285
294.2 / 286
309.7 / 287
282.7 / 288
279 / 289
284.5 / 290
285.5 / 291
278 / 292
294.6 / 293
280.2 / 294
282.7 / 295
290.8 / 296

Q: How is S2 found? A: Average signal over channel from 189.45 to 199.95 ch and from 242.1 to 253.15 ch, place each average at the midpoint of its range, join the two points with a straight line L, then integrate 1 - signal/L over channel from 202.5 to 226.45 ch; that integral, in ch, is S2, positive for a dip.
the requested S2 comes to 1.0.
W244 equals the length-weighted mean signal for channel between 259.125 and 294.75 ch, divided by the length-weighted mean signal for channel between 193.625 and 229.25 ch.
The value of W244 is 1.13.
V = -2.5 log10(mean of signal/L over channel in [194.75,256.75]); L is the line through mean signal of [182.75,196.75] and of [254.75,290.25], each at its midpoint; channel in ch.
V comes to 0.33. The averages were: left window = 294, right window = 290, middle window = 216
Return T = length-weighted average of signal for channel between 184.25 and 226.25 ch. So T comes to 274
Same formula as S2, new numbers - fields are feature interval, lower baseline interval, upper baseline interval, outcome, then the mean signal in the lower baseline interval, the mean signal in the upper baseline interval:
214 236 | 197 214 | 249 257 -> 9.1 ch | 290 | 275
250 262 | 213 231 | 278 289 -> -1.6 ch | 201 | 290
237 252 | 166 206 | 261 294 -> 5.6 ch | 293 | 290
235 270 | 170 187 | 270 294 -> 7.1 ch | 293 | 289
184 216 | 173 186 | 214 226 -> -3.6 ch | 292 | 232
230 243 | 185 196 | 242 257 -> 8.4 ch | 293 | 243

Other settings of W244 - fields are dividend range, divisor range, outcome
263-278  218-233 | 1.82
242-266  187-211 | 0.89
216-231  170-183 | 0.63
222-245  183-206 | 0.40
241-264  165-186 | 0.86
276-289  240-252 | 1.40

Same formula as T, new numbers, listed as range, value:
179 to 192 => 293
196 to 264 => 223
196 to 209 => 292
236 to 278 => 246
